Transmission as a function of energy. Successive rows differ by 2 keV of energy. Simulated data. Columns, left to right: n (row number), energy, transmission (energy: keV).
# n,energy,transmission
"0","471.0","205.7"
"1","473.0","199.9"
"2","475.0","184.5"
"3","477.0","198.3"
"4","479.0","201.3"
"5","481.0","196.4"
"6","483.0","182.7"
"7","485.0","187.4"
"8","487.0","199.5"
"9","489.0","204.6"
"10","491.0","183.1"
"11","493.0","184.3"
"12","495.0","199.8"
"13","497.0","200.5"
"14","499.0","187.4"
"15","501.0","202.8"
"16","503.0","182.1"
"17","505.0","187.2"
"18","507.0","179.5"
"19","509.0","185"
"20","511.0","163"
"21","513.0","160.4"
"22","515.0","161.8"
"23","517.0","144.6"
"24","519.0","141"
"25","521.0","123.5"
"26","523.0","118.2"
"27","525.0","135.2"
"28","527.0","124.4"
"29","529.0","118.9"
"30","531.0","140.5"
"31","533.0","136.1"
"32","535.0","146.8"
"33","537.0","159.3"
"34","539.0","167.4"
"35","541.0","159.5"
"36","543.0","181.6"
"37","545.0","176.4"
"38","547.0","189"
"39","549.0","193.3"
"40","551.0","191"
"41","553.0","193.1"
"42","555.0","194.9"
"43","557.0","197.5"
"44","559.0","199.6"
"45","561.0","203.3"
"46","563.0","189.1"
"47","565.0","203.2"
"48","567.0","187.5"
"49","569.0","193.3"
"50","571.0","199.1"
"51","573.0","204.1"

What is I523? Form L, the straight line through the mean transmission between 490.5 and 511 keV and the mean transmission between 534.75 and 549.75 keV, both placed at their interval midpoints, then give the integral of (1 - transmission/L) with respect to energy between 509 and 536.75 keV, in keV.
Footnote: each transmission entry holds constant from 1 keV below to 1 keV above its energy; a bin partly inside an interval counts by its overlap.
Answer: 5.9 keV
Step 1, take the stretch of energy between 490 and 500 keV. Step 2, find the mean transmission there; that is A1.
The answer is 191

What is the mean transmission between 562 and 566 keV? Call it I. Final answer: 196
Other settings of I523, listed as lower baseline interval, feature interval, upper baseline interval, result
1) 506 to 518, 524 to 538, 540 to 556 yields 3.07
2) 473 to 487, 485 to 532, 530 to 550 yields 3.54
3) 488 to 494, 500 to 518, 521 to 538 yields -1.03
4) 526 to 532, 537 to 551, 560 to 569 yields -1.87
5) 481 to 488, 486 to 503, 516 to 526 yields -1.95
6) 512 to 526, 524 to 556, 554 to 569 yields 1.16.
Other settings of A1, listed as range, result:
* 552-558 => 195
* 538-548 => 175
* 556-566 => 199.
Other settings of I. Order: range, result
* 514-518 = 153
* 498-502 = 195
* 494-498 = 200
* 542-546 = 179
